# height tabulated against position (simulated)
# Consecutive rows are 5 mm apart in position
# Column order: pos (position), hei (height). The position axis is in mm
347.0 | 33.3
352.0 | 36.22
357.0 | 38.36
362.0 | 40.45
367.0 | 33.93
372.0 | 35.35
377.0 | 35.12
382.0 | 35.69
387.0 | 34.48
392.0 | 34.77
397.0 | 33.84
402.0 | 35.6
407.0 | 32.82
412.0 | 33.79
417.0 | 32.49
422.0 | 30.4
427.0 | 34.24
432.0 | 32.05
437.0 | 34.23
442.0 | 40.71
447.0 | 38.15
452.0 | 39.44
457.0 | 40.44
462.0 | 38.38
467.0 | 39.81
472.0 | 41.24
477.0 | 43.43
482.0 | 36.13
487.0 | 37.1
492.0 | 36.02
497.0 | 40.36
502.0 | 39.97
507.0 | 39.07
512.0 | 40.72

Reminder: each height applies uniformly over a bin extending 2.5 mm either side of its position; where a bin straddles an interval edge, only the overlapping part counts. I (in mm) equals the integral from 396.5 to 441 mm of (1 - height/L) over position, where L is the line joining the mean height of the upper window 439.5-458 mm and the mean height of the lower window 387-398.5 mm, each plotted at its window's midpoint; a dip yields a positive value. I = 3.97 mm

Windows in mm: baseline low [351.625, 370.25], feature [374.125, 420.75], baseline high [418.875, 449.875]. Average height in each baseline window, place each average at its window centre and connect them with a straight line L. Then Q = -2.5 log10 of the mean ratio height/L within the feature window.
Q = 0.060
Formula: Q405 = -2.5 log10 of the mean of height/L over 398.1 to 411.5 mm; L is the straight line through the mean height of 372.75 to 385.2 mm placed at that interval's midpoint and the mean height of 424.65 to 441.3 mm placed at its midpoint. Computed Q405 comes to 0.02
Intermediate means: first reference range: 35.3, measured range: 34.1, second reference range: 34.3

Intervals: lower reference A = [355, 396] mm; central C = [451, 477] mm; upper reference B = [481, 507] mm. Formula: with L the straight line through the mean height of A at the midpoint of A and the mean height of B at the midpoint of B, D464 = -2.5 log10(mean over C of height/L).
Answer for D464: -0.07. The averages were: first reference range 35.9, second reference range 38.1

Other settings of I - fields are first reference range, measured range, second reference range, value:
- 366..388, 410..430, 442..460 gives 2.6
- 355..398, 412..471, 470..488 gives 2.9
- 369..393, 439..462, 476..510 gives -1.3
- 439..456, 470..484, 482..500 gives -0.8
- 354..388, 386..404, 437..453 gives 1.2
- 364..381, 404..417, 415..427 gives -0.2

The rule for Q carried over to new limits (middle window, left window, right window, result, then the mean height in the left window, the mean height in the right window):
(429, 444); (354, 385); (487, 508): 0.064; 36.4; 38.6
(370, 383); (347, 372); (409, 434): 0.006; 36.7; 32.6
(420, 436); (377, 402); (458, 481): 0.157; 34.8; 40.4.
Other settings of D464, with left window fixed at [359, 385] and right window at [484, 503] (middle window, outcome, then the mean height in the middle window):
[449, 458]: -0.06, 39.8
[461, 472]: -0.05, 39.7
